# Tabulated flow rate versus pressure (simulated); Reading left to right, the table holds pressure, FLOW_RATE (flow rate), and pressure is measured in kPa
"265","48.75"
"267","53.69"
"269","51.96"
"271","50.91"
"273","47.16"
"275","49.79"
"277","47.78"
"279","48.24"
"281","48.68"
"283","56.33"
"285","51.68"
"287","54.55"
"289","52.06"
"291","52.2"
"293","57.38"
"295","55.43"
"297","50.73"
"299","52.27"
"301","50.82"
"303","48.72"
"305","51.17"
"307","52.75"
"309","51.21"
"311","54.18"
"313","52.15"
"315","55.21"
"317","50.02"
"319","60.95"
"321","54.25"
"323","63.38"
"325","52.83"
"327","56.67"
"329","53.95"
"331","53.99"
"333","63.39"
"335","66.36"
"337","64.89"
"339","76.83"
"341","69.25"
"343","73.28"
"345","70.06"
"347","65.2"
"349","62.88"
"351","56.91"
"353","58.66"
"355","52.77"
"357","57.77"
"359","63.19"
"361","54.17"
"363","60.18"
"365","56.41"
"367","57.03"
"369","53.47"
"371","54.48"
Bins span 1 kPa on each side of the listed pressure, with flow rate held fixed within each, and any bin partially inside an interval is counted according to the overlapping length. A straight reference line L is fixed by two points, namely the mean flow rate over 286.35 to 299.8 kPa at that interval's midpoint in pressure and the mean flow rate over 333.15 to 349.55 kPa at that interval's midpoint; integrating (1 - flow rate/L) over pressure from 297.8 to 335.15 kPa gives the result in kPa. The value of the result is 3.7 kPa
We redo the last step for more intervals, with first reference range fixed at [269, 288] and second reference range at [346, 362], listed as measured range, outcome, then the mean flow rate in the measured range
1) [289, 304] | 0.03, 52.5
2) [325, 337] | -0.52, 58.9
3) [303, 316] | 0.38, 52.5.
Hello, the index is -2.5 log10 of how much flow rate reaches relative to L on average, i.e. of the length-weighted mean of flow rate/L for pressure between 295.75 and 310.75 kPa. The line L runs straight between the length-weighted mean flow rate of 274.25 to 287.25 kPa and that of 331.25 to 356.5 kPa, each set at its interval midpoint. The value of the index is 0.09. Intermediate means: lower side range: 50.8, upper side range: 64.6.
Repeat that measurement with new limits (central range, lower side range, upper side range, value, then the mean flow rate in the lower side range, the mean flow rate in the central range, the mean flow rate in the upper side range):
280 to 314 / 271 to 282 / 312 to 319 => -0.027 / 48.6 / 52.5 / 53.7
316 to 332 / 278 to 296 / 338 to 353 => 0.114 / 52.9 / 55.8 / 67.2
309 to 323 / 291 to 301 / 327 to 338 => 0.044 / 53.5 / 54.9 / 60.2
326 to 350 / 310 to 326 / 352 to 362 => -0.150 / 55.4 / 64.7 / 57.3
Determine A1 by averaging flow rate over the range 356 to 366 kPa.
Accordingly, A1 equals 58.3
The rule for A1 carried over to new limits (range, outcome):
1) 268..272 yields 51.4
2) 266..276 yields 50.7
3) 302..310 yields 51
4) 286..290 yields 53.3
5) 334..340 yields 69.4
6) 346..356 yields 59.3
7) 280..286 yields 52.2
